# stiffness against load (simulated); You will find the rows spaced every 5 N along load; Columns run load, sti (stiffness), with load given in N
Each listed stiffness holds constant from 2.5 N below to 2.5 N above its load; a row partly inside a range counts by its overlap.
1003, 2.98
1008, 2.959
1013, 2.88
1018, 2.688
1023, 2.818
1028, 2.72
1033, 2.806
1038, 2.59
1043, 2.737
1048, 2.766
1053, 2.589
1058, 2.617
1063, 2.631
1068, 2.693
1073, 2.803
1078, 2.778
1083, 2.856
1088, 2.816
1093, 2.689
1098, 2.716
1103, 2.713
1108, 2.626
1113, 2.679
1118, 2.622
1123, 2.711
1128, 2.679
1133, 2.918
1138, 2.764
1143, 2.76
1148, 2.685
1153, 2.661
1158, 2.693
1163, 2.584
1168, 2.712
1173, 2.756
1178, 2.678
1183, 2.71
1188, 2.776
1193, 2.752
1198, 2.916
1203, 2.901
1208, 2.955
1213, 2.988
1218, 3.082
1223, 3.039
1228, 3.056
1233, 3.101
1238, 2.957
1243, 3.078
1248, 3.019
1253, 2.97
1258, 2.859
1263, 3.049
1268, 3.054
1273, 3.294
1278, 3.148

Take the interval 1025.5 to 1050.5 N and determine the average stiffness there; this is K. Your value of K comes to 2.72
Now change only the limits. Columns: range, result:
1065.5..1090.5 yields 2.79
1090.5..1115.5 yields 2.68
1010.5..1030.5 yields 2.78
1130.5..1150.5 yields 2.78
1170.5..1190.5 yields 2.73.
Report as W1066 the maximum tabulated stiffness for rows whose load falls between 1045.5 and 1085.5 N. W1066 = 2.856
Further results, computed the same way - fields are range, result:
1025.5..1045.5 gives 2.806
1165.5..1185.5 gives 2.756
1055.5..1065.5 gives 2.631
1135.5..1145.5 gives 2.764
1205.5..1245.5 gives 3.101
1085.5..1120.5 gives 2.816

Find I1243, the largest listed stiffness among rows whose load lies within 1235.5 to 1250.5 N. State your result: 3.078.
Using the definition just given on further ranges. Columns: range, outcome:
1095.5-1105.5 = 2.716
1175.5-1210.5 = 2.955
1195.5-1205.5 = 2.916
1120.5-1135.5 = 2.918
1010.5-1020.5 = 2.88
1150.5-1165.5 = 2.693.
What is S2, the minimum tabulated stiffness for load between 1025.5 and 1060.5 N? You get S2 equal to 2.589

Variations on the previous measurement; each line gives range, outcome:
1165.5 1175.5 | 2.712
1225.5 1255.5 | 2.957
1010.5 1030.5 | 2.688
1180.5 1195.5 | 2.71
